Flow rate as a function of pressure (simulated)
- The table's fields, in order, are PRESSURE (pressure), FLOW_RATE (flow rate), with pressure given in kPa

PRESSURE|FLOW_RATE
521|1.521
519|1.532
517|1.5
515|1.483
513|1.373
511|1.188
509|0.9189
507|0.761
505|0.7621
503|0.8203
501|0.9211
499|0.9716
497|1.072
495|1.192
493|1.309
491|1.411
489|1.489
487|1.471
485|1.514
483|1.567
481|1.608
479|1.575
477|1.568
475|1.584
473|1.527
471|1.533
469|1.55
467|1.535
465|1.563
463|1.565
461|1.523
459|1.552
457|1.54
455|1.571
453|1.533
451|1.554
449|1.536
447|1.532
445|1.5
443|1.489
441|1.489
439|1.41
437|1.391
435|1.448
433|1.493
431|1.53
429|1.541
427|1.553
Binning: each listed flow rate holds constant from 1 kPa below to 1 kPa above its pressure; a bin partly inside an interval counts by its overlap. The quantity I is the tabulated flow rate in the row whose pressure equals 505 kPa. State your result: 0.7621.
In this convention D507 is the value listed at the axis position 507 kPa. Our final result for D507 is 0.761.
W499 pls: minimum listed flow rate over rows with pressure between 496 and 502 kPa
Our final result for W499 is 0.9211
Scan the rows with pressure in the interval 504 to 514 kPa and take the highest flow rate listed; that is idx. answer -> 1.373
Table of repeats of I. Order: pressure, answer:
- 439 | 1.41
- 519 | 1.532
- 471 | 1.533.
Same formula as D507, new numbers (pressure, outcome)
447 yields 1.532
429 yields 1.541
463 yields 1.565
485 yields 1.514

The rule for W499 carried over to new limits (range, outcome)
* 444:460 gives 1.5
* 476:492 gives 1.411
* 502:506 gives 0.7621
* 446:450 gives 1.532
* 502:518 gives 0.761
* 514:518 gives 1.483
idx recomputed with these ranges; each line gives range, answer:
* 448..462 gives 1.571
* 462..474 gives 1.565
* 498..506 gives 0.9716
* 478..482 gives 1.608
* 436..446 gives 1.5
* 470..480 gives 1.584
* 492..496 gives 1.309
